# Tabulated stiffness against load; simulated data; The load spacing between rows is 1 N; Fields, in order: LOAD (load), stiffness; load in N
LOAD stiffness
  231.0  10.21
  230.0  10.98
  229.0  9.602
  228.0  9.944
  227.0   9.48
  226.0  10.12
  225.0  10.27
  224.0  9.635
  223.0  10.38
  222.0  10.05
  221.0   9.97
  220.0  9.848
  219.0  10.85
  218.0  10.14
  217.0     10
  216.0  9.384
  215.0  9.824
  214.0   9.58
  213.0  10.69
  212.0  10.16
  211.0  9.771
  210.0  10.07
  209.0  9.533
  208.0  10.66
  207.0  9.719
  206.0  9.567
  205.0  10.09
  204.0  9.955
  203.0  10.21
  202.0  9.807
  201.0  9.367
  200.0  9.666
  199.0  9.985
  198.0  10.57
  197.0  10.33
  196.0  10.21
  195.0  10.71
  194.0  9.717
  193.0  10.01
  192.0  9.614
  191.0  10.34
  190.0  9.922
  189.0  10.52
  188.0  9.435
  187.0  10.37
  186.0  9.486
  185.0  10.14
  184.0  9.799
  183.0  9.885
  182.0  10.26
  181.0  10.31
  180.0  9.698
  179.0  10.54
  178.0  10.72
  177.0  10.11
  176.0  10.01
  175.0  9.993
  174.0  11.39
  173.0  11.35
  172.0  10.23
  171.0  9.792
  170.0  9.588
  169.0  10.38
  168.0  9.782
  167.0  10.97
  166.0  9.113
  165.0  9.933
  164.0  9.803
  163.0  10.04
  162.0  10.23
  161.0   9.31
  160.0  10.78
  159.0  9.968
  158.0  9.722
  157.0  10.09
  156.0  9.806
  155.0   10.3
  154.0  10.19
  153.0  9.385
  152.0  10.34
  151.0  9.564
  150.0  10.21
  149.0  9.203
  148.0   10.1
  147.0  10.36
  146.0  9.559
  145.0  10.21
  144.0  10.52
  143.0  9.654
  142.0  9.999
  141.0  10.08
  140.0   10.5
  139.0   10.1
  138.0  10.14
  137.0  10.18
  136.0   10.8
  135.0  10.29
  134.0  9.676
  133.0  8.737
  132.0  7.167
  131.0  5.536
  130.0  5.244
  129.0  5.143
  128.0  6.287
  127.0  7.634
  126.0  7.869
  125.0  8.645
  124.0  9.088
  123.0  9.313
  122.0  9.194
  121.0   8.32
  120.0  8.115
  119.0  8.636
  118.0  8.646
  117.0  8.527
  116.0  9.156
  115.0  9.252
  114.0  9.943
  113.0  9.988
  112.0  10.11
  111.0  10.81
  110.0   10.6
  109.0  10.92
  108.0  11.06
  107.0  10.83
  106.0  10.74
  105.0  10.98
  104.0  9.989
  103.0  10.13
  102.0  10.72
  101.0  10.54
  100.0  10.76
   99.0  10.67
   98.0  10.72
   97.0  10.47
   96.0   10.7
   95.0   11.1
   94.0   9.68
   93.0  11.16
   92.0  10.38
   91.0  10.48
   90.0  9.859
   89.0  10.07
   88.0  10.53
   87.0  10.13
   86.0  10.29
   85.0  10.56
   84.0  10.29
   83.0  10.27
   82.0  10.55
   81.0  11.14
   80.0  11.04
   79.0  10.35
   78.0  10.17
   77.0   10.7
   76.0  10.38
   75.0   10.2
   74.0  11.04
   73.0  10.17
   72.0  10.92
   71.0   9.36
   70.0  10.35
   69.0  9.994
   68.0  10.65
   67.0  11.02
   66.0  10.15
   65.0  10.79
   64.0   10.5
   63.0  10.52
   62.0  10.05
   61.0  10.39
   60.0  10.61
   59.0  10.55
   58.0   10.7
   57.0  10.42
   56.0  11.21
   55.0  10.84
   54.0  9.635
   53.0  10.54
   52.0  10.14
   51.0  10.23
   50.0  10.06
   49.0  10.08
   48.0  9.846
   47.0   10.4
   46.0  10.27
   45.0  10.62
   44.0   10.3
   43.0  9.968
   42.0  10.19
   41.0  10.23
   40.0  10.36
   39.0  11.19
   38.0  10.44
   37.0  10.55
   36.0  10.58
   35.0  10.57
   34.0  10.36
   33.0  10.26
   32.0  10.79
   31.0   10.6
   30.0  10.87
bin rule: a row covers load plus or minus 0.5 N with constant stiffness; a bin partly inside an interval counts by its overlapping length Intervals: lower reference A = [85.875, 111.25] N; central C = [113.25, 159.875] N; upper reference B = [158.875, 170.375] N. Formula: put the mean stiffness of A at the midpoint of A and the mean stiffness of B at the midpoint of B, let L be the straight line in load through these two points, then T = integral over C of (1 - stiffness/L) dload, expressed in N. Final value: 4.8 N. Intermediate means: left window 10.6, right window 10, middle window 9.18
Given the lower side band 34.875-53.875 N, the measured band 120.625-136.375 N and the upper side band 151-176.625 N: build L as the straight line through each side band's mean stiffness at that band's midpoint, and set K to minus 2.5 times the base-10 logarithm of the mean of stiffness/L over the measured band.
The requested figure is 0.25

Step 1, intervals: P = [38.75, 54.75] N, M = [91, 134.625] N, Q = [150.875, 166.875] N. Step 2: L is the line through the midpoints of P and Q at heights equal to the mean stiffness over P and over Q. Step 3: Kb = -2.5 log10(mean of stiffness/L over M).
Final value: 0.08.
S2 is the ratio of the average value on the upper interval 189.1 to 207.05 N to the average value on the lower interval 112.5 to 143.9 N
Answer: 1.14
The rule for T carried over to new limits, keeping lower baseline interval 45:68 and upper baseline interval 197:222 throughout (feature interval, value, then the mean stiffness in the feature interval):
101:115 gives -0.3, 10.5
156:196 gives -0.1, 10.1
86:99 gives -0.2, 10.4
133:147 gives 0.1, 10.1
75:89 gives -0.2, 10.5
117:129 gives 2.4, 8.22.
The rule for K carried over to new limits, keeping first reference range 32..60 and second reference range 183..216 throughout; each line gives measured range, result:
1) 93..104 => -0.031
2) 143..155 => 0.017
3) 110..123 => 0.104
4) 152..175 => -0.002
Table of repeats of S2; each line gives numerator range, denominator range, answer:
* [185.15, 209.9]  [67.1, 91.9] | 0.96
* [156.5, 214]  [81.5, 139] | 1.05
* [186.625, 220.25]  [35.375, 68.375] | 0.96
